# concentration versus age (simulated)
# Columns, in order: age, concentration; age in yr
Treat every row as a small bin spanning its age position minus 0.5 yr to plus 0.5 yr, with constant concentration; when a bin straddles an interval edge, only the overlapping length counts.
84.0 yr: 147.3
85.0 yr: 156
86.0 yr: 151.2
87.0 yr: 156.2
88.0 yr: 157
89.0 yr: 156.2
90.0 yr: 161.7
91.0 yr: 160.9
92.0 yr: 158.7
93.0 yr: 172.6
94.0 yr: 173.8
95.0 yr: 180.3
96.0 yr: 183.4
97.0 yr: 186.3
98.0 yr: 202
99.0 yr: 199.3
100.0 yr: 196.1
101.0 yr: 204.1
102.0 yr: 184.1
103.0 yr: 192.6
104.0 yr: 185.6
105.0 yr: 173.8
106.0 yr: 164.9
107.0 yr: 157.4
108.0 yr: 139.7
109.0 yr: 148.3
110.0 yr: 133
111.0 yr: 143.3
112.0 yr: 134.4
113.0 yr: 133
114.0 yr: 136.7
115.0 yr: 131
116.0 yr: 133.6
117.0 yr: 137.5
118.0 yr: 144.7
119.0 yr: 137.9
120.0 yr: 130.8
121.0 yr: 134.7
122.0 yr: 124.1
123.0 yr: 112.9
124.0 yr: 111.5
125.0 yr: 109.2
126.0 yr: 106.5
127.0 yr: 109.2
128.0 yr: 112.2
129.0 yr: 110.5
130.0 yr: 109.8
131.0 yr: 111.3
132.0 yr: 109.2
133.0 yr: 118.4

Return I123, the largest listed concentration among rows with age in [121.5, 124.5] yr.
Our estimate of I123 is 124.1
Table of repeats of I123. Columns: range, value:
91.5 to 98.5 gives 202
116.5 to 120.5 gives 144.7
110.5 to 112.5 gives 143.3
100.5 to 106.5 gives 204.1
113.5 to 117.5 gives 137.5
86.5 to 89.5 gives 157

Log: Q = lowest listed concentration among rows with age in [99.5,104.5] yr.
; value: 184.1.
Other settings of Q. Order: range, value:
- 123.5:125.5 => 109.2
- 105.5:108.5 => 139.7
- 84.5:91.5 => 151.2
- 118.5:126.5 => 106.5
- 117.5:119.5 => 137.9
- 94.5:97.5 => 180.3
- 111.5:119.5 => 131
